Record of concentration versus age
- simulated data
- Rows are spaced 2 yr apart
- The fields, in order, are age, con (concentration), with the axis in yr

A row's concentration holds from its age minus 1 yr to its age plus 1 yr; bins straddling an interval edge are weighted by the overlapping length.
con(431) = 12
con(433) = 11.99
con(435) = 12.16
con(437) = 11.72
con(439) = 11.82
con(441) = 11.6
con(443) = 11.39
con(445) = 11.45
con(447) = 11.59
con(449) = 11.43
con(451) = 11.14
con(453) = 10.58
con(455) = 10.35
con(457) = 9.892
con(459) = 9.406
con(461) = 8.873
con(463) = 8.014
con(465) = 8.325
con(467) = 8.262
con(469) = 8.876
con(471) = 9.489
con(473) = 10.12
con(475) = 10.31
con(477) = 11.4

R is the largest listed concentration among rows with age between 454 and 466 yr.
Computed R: 10.35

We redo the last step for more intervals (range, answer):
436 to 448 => 11.82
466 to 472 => 9.489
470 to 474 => 10.12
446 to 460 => 11.59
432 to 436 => 12.16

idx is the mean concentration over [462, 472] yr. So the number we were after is 8.59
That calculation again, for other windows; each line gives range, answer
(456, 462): 9.39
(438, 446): 11.6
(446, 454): 11.2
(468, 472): 9.18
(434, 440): 11.9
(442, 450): 11.5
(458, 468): 8.58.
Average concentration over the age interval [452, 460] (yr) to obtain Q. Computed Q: 10.1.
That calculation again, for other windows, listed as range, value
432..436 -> 12.1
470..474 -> 9.8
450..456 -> 10.7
